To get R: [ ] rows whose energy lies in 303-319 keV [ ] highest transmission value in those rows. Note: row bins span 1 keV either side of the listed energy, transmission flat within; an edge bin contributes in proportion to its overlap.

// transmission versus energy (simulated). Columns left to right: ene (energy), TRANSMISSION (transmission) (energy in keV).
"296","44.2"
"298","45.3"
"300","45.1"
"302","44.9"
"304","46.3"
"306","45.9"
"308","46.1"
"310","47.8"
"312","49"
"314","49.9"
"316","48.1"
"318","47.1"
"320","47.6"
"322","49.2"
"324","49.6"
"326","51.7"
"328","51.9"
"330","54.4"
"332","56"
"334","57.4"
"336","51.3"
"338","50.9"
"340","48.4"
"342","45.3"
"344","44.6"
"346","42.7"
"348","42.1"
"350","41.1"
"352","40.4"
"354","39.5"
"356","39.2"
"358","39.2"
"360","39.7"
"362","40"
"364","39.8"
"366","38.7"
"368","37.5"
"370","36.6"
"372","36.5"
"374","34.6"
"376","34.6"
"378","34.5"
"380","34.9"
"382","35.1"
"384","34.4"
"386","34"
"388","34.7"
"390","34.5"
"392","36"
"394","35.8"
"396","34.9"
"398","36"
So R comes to 49.9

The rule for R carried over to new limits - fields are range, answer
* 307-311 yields 47.8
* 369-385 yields 36.6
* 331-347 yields 57.4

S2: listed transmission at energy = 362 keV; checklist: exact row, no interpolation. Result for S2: 40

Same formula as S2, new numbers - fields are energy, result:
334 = 57.4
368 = 37.5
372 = 36.5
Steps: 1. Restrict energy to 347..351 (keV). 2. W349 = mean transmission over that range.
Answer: 41.6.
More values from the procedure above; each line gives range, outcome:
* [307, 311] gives 47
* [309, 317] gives 48.7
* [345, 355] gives 41.2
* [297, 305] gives 45.4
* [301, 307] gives 45.7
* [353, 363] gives 39.5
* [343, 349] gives 43.1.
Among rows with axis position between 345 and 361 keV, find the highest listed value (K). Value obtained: 42.7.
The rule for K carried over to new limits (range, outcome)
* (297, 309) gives 46.3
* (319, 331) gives 54.4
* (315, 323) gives 49.2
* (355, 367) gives 40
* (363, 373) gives 39.8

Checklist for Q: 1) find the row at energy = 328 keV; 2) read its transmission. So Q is 51.9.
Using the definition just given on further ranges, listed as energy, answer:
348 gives 42.1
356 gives 39.2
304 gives 46.3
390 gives 34.5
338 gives 50.9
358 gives 39.2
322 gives 49.2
